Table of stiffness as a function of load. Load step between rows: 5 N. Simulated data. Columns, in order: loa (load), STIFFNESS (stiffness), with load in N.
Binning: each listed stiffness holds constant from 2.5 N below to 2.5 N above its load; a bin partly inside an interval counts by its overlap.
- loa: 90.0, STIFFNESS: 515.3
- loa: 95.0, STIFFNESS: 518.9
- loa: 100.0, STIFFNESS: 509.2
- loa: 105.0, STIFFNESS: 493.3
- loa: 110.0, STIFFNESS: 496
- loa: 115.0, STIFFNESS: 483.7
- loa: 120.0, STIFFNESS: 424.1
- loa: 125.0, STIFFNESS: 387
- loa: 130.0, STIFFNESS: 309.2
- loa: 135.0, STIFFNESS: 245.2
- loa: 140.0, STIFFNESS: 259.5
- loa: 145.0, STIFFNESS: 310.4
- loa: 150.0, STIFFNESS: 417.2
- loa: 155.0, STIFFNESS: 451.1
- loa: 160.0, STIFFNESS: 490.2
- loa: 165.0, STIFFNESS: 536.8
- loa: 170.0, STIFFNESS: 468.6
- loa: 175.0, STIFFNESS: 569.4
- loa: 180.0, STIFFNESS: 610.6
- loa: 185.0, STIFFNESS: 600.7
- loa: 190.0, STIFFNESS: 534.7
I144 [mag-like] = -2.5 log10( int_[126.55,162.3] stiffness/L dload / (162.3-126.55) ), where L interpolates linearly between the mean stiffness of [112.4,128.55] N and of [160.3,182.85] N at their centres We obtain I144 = 0.33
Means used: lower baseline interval 424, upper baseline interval 542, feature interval 355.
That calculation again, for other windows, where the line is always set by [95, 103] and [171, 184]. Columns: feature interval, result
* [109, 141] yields 0.39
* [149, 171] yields 0.18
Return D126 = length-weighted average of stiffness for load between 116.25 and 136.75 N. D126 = 354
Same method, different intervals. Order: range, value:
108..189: 443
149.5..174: 483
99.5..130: 450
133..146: 268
